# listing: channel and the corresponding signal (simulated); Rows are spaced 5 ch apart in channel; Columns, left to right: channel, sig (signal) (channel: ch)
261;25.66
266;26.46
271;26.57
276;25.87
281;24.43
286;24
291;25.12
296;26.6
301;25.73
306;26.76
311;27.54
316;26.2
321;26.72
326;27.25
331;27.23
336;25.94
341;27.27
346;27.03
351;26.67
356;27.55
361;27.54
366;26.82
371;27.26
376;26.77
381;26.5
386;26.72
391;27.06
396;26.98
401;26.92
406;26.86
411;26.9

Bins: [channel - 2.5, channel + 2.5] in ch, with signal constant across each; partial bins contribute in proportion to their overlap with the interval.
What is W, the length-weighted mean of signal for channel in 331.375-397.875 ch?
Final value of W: 26.9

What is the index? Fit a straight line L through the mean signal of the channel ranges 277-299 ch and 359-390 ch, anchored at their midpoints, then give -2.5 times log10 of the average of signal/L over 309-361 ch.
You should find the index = -0.04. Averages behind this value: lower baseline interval 25.1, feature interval 27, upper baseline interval 26.9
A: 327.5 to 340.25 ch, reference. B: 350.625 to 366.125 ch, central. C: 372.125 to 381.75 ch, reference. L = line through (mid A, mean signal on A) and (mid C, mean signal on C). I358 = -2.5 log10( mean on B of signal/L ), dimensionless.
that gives -0.02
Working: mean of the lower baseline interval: 26.7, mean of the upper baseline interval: 26.7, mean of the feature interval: 27.3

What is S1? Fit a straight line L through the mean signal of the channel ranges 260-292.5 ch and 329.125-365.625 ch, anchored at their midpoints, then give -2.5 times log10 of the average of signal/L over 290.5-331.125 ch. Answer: -0.02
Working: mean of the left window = 25.4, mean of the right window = 27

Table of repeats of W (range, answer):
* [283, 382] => 26.6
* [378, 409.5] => 26.8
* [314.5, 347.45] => 26.8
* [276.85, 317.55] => 25.8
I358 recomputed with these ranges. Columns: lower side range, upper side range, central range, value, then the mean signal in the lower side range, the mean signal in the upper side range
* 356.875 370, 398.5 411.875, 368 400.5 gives 0.01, 27.2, 26.9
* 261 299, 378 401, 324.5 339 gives -0.03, 25.6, 26.8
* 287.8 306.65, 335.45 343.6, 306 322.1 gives -0.02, 25.9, 26.8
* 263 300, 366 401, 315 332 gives -0.03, 25.6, 26.9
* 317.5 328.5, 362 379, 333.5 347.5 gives 0.01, 26.9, 27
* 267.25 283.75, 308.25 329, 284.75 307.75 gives 0.02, 25.7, 26.9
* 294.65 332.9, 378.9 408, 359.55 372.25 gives -0.01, 26.8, 26.8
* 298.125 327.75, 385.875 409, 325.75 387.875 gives -0.01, 26.7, 26.9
